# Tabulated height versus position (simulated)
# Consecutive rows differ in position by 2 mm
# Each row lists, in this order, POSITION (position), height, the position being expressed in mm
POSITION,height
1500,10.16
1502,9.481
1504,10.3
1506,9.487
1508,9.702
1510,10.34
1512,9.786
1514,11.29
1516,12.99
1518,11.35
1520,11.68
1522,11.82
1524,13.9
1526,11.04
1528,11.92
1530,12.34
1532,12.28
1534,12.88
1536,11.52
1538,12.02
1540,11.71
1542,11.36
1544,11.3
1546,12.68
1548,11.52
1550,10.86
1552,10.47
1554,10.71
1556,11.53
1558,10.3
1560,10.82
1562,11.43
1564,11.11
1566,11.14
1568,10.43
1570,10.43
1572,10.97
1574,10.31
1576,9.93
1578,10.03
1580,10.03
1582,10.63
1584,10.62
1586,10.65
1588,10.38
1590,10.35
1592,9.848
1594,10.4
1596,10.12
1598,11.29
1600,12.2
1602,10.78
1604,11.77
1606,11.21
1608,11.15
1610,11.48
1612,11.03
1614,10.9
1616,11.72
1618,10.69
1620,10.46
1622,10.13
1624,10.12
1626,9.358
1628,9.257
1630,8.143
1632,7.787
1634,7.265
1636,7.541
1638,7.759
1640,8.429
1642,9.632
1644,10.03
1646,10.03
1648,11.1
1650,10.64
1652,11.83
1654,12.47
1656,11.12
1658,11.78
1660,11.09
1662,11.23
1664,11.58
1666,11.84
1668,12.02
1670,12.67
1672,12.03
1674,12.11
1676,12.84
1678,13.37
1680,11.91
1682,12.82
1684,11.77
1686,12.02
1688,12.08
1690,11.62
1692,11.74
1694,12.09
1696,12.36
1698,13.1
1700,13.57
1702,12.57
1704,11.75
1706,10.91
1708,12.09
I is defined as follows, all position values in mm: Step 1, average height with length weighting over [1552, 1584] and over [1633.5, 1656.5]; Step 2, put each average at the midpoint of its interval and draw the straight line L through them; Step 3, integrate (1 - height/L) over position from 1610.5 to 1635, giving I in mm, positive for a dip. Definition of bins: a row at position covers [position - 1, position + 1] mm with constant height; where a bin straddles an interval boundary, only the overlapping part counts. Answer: 0.8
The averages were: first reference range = 10.6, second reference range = 9.85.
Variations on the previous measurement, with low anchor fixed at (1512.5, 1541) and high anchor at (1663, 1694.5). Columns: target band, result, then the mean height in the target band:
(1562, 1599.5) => 4.77 mm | 10.5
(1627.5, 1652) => 6.15 mm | 9.08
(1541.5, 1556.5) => 0.92 mm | 11.3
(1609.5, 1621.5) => 1.10 mm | 11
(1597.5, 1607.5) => 0.53 mm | 11.4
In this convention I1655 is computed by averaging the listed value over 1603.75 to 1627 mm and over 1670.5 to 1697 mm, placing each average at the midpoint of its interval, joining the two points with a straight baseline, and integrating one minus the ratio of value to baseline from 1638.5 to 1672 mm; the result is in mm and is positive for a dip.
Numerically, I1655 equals 1.6 mm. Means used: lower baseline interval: 10.8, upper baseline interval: 12.2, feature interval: 11.1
